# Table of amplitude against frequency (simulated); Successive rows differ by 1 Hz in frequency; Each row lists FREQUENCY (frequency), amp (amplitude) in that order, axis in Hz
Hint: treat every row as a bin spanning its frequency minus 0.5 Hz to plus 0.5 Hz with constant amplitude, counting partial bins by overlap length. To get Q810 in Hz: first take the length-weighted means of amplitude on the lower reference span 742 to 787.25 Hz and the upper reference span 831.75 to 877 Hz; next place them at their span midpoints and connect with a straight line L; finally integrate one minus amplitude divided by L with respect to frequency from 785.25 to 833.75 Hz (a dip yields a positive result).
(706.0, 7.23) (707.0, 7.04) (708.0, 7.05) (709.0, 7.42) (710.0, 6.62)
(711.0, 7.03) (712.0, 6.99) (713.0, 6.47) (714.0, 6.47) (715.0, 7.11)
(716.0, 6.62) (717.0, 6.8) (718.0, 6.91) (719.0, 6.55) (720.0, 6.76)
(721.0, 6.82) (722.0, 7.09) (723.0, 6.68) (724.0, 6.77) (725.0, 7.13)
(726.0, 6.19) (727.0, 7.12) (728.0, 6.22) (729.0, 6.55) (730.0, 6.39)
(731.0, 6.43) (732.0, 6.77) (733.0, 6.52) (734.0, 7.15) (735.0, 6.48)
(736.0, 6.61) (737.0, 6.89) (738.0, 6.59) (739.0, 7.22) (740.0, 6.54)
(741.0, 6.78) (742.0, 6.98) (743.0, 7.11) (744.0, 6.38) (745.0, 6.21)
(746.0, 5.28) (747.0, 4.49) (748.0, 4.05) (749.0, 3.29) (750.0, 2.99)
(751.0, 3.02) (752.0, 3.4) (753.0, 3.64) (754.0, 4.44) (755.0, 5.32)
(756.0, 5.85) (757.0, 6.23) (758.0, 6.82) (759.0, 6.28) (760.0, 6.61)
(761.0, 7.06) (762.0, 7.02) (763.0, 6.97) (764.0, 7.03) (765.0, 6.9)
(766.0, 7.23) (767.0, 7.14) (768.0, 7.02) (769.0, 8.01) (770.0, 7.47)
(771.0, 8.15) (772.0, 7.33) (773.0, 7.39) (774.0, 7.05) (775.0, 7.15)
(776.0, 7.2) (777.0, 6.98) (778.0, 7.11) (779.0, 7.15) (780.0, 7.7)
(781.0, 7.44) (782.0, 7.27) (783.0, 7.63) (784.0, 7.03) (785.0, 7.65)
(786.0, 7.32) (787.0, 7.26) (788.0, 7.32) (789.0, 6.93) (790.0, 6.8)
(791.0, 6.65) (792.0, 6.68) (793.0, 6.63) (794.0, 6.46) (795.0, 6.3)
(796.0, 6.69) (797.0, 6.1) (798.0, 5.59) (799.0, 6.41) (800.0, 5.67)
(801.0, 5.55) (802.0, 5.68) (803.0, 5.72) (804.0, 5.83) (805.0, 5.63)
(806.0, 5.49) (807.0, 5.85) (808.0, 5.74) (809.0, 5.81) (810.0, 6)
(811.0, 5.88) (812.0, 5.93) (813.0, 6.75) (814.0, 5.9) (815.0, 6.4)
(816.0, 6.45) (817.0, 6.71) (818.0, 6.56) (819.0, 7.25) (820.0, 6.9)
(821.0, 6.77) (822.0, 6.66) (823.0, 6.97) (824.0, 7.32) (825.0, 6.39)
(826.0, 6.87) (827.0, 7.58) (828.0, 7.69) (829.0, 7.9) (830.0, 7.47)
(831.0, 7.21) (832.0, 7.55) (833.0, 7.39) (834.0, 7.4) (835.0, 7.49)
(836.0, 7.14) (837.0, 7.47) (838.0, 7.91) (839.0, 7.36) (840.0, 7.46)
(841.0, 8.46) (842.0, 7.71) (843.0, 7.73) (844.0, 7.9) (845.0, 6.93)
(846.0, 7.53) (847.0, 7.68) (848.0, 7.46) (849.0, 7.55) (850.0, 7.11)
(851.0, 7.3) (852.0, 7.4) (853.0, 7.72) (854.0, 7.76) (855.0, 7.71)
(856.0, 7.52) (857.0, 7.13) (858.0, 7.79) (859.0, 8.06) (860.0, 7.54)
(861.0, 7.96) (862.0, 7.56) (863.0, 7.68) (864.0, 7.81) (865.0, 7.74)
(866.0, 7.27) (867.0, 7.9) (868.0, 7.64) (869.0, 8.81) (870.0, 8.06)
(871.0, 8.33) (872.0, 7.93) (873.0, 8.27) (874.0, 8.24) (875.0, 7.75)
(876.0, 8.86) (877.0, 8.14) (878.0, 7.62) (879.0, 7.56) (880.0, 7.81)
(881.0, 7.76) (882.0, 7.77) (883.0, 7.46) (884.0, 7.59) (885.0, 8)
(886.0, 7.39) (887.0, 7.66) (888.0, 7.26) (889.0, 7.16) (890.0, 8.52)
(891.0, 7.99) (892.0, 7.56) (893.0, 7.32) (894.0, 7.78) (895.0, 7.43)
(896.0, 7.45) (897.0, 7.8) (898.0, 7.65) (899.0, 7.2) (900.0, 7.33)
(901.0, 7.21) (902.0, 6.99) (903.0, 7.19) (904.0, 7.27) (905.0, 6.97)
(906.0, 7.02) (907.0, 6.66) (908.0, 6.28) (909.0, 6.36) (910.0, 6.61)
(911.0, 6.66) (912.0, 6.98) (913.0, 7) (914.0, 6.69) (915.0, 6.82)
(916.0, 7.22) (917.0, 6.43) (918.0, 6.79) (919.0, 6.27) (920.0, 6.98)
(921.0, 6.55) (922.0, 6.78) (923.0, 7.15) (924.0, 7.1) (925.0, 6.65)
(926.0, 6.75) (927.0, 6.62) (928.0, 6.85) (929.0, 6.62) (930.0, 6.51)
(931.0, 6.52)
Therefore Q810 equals 3.4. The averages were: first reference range 6.4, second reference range 7.72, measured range 6.56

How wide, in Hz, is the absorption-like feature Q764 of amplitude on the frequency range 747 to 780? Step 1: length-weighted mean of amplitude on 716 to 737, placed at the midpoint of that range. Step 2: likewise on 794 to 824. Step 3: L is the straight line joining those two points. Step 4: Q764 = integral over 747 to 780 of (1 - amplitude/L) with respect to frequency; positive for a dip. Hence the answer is 1.2 Hz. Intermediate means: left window 6.7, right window 6.2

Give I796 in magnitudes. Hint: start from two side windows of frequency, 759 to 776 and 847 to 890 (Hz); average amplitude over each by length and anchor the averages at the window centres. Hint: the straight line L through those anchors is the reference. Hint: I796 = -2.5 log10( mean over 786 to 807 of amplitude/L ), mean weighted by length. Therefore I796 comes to 0.17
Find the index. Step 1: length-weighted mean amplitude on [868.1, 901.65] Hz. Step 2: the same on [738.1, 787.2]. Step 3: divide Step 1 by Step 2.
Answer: 1.2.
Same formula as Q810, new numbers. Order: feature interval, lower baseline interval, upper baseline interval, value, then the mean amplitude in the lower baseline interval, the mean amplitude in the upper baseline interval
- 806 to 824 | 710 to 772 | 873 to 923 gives 1.12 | 6.36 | 7.31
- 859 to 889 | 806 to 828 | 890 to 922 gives -4.22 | 6.51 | 7.07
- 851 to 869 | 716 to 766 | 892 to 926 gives -2.48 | 6.17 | 6.99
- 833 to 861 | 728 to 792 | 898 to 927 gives -3.59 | 6.5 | 6.86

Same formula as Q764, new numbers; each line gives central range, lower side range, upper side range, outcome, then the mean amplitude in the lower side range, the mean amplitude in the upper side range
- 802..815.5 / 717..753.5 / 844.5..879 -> 2.2 Hz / 6.07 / 7.75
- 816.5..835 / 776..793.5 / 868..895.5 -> 0.7 Hz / 7.15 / 7.85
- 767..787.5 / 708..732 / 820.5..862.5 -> -0.8 Hz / 6.75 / 7.46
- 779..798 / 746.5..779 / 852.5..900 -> -1.3 Hz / 6.16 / 7.76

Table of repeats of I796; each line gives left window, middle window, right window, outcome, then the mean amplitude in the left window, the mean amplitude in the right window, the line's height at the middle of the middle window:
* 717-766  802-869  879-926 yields -0.06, 6.15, 7.18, 6.76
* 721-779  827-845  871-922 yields -0.10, 6.37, 7.35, 6.95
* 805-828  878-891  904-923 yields -0.15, 6.47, 6.75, 6.67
